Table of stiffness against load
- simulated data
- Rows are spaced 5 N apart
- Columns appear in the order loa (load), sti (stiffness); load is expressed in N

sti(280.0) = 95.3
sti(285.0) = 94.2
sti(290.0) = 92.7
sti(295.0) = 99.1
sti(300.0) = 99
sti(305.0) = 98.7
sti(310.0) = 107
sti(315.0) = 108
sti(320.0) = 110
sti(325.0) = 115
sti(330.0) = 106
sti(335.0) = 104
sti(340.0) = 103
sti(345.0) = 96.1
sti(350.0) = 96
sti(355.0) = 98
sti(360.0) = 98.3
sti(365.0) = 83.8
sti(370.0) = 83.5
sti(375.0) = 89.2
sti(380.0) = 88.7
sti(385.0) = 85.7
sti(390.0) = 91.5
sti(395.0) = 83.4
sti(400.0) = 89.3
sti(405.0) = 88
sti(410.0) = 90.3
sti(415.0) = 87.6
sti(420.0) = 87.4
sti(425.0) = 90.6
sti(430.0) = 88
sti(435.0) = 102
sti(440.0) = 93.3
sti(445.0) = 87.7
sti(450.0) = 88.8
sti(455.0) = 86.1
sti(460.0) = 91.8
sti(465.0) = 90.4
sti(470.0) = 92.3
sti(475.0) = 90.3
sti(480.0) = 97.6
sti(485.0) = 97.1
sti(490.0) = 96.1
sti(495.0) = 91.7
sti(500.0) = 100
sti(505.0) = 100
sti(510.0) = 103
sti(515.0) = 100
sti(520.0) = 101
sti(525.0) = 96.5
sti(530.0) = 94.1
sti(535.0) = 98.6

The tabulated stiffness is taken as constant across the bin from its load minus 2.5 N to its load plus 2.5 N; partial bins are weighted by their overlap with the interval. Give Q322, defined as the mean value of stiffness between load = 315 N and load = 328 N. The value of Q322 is 111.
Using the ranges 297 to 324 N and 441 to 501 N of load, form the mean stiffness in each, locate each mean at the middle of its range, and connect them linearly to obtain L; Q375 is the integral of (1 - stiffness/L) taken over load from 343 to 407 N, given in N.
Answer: 6.31 N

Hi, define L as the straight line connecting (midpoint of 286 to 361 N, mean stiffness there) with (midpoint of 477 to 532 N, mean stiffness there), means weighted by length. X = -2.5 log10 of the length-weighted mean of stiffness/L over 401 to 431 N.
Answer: 0.13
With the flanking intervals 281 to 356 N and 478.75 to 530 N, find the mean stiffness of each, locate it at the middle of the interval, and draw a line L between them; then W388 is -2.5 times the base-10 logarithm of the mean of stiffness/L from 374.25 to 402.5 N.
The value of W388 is 0.14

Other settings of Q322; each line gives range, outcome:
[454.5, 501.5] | 93.5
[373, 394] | 88.4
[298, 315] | 103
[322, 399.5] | 94.8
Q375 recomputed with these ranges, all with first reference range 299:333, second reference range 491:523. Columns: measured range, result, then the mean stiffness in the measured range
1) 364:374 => 1.9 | 84.5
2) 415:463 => 5.3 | 90.5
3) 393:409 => 2.5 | 87.3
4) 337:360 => 1.5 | 98.4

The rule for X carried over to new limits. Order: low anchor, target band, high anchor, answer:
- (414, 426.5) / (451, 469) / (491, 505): 0.036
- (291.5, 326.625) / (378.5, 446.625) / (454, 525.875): 0.115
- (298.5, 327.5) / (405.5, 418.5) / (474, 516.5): 0.148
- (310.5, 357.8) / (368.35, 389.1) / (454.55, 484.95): 0.150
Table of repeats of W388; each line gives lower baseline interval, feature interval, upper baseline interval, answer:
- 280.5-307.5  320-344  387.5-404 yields -0.143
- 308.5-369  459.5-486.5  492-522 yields 0.073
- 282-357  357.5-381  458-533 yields 0.132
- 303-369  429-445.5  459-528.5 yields 0.049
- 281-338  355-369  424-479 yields 0.081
